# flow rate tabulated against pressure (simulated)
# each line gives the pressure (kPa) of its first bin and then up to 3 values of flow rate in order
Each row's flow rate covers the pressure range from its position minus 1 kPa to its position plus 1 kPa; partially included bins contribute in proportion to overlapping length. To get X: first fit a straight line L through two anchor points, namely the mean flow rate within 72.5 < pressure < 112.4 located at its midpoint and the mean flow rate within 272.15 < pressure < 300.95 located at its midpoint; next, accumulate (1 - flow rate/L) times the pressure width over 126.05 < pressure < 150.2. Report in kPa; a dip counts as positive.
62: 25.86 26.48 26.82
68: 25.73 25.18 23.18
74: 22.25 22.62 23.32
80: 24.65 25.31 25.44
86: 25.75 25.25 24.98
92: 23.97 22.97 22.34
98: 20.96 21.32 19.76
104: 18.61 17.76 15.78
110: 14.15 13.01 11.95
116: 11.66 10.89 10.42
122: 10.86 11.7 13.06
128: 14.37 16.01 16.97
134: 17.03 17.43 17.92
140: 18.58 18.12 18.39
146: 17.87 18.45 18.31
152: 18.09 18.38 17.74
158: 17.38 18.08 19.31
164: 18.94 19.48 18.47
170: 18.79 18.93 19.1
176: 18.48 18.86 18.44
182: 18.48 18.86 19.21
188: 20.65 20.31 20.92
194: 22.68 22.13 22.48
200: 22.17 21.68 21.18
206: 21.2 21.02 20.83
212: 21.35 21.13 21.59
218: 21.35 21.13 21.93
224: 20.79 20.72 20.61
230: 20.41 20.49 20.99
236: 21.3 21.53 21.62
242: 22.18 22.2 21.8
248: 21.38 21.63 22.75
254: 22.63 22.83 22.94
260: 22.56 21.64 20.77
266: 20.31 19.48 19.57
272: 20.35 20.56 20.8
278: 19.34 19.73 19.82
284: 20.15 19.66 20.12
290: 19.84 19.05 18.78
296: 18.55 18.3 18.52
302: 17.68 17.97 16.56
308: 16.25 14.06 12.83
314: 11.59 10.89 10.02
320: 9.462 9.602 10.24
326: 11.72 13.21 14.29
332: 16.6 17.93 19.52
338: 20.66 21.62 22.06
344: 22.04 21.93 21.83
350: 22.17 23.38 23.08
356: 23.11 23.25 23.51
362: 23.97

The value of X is 4.5 kPa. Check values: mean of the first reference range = 21.7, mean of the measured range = 17.3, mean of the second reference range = 19.5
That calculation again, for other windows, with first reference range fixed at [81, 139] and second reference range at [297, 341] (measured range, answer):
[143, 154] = -0.6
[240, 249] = -3.3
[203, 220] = -4.9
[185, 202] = -4.7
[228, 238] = -2.9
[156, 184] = -2.7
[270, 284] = -4.1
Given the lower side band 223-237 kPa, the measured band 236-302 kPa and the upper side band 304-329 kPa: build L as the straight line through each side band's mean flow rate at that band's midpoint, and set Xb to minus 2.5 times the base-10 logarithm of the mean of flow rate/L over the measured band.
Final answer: -0.216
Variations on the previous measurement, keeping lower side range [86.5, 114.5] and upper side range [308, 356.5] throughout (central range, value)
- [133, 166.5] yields 0.053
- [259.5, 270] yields -0.177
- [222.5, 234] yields -0.146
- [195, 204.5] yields -0.189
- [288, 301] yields -0.102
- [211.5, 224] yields -0.173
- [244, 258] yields -0.241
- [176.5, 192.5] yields -0.042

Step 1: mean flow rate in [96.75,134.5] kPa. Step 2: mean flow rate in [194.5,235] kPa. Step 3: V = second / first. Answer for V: 1.41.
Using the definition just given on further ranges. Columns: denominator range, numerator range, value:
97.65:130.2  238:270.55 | 1.48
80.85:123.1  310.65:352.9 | 0.87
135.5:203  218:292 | 1.09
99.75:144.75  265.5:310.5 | 1.24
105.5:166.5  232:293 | 1.31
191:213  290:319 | 0.74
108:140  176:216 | 1.47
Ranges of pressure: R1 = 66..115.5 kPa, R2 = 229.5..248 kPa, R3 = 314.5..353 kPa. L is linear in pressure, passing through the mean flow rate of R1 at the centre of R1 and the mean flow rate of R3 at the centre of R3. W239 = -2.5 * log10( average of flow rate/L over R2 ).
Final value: -0.15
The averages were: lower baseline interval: 21.5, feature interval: 21.4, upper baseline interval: 16.7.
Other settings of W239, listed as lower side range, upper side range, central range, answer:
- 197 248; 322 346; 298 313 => 0.115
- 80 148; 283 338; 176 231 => -0.219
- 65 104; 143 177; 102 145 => 0.353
